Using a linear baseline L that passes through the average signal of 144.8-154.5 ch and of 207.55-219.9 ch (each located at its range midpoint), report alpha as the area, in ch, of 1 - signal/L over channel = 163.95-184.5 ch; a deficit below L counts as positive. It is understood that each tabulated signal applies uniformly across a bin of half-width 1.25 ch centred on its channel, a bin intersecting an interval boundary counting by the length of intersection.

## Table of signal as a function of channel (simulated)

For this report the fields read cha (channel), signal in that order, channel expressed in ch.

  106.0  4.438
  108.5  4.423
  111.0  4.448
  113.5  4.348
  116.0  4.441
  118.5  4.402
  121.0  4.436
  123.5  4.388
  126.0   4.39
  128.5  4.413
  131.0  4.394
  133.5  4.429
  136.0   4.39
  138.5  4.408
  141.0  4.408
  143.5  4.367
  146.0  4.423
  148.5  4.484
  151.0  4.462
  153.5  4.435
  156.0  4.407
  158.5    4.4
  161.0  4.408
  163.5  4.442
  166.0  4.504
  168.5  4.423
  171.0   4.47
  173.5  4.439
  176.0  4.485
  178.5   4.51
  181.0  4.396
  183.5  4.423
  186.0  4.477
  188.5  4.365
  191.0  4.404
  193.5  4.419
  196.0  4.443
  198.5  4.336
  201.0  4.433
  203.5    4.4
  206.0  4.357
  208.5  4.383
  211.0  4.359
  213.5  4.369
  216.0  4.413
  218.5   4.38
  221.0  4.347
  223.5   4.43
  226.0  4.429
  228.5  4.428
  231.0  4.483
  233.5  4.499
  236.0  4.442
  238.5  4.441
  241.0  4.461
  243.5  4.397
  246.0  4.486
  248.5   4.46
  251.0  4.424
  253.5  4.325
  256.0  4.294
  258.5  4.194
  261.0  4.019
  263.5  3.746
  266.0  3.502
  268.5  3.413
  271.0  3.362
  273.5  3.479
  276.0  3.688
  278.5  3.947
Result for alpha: -0.1 ch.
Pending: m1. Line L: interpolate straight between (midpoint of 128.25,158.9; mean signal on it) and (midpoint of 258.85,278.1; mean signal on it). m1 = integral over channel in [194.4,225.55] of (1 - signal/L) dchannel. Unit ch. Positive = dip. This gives -3.0 ch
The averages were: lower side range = 4.42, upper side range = 3.64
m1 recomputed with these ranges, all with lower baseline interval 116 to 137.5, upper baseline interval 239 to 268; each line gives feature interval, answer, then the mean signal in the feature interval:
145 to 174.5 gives -0.61 ch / 4.44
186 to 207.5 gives -0.55 ch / 4.4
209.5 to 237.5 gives -1.13 ch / 4.42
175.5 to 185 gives -0.29 ch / 4.45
